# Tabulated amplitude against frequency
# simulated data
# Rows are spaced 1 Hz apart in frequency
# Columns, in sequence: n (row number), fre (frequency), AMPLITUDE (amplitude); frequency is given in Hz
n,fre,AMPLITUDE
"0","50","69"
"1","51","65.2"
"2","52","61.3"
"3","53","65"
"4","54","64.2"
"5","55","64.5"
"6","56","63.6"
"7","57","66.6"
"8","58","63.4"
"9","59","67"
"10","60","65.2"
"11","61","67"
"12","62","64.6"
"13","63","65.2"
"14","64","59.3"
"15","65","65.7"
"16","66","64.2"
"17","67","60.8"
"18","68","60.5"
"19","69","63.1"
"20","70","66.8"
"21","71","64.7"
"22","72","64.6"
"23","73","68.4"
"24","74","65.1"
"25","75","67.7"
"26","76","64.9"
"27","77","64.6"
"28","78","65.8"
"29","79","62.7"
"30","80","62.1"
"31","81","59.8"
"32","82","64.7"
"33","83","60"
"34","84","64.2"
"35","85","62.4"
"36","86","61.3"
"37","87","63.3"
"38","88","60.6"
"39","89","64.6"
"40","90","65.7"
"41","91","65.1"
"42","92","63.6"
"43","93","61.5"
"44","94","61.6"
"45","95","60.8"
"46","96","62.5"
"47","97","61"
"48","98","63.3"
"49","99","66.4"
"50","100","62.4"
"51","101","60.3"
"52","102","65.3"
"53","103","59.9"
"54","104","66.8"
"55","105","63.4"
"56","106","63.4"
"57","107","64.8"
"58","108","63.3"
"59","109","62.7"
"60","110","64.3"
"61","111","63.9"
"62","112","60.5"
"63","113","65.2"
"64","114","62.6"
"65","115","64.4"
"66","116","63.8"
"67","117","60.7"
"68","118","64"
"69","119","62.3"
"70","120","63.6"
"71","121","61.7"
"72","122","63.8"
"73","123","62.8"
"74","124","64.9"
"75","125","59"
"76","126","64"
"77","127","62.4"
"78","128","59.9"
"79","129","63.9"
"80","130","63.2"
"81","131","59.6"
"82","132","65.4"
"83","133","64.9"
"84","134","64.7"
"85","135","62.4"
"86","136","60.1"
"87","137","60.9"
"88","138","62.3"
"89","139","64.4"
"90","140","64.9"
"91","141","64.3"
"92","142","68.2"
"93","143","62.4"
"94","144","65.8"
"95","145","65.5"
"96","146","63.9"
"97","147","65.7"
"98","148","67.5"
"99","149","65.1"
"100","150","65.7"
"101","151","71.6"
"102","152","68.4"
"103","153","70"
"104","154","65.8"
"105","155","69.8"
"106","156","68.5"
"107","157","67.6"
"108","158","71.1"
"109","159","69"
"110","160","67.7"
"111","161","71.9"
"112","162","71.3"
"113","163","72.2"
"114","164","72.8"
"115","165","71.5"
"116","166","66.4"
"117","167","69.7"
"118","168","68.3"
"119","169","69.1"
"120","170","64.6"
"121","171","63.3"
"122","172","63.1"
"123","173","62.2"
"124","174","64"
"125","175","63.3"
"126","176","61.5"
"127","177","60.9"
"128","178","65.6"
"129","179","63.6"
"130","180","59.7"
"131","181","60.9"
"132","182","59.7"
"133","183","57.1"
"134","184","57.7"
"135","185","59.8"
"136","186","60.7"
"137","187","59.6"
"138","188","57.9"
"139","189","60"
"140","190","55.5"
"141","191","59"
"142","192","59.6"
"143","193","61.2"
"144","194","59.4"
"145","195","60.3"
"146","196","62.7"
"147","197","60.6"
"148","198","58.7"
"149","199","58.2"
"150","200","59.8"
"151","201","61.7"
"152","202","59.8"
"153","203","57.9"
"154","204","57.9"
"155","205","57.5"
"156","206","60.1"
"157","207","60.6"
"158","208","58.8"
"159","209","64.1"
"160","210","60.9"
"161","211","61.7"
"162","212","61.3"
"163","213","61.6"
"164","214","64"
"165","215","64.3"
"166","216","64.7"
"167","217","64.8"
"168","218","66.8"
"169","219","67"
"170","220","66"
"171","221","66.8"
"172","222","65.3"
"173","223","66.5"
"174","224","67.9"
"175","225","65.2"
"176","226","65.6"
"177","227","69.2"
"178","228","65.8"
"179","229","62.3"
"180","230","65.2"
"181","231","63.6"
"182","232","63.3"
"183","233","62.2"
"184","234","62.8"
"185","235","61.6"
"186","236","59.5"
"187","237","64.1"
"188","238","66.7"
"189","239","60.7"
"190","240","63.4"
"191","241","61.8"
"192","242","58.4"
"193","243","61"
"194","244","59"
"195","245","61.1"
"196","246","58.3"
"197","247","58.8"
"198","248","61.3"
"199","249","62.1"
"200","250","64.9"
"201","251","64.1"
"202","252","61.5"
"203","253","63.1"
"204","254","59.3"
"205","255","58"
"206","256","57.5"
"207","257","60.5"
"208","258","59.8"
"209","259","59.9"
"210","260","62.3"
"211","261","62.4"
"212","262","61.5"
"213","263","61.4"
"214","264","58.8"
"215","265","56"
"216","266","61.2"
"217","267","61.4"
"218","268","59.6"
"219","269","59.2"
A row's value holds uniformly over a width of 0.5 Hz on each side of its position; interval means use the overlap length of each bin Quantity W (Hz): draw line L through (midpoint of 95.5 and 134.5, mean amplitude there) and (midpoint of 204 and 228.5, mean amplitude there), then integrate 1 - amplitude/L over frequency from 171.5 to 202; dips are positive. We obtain 1.5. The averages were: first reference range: 63.1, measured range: 60.5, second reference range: 63.9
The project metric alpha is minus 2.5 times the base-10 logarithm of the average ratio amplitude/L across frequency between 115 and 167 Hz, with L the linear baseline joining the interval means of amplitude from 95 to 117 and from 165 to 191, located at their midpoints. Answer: -0.05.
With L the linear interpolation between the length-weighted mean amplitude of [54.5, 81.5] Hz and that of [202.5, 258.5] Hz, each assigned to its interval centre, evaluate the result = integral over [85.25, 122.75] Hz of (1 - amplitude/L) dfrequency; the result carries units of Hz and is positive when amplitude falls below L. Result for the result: 0.5 Hz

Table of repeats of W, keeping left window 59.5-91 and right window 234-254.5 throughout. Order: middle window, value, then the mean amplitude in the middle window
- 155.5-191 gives -1.1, 64.4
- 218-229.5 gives -0.8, 66.2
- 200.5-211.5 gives 0.4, 60.1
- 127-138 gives 0.1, 62.5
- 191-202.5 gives 0.4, 60.1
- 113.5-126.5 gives 0.1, 62.9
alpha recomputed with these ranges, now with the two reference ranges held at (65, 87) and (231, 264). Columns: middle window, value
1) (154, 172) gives -0.10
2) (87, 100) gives 0.01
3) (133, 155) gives -0.04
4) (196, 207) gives 0.05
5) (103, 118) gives 0.00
